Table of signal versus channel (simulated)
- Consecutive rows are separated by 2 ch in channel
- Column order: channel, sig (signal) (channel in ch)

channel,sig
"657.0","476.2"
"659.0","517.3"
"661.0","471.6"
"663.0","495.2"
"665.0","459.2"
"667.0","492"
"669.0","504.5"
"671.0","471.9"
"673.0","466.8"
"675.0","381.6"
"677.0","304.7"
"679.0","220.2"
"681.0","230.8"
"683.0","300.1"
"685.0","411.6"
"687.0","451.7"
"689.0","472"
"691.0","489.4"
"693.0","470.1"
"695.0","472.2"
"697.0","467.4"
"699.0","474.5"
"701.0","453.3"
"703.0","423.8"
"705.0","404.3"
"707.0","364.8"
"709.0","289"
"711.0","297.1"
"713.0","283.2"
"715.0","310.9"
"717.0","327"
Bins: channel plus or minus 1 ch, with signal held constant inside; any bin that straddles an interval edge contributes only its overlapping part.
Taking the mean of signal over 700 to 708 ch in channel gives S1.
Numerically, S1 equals 412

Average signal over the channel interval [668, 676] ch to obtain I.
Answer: 456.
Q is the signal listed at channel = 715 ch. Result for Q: 310.9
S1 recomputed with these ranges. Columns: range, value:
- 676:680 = 262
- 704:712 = 339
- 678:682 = 226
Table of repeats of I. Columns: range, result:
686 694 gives 471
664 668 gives 476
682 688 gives 388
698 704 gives 451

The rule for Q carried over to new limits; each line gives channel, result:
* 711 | 297.1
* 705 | 404.3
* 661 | 471.6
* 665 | 459.2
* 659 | 517.3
